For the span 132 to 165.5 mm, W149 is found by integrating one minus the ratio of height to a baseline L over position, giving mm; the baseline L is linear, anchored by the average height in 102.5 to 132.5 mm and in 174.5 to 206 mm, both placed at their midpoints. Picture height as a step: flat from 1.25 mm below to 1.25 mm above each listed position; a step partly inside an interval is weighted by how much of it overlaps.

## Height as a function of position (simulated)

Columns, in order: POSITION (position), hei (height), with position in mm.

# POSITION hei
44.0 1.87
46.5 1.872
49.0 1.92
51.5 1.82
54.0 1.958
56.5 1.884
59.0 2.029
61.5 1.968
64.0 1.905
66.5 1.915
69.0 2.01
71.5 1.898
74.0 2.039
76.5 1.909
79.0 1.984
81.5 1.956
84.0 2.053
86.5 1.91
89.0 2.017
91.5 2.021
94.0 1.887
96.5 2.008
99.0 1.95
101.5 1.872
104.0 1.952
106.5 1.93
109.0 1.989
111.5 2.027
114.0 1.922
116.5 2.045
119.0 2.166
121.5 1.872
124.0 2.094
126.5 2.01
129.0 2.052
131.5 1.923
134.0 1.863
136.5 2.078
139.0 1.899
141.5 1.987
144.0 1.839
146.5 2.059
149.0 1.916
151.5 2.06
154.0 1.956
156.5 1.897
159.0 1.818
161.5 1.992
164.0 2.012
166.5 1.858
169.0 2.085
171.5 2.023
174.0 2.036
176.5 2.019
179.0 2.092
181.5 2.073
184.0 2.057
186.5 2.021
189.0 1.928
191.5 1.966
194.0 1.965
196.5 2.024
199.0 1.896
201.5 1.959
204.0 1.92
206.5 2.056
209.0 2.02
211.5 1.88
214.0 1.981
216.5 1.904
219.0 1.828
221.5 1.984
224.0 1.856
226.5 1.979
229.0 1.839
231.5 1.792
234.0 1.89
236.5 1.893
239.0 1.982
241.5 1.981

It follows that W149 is 0.8 mm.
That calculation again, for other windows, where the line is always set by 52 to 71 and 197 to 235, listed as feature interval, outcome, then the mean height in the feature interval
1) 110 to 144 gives -0.95 mm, 1.99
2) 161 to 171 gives -0.31 mm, 1.99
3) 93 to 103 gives 0.05 mm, 1.93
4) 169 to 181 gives -0.75 mm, 2.05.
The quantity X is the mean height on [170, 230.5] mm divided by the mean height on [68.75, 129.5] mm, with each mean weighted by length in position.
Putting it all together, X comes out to 0.99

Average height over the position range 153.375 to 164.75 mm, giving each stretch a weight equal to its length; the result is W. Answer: 1.93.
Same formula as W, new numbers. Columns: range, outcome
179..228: 1.97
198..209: 1.97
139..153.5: 1.97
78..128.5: 1.98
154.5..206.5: 1.98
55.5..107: 1.96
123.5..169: 1.96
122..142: 1.98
